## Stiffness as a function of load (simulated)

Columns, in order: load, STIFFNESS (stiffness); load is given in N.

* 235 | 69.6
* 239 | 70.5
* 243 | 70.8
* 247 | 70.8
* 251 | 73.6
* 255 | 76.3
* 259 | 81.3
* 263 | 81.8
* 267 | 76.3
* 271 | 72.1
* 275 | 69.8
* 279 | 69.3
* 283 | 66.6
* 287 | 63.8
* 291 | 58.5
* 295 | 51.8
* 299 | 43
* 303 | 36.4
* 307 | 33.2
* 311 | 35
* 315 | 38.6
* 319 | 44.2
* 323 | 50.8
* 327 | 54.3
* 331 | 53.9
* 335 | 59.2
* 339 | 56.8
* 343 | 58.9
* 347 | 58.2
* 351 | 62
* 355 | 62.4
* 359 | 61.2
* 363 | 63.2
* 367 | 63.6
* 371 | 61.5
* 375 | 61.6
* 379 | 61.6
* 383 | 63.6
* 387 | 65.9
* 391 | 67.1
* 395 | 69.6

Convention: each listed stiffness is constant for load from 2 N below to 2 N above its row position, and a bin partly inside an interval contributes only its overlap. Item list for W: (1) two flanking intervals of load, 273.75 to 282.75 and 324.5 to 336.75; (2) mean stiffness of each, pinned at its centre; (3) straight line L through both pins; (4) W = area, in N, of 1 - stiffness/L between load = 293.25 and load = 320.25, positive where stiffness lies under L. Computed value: 9.5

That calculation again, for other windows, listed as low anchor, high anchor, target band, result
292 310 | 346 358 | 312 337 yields 0.7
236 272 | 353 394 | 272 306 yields 6.9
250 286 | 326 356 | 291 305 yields 4.5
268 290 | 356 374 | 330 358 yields 2.1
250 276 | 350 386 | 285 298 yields 2.8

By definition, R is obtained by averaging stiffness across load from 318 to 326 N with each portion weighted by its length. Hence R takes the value 48.8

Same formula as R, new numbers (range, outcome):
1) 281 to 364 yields 52.8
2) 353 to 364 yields 62.2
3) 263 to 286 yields 71.5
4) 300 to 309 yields 35.7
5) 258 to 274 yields 77.2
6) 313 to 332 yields 48.1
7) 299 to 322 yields 38.5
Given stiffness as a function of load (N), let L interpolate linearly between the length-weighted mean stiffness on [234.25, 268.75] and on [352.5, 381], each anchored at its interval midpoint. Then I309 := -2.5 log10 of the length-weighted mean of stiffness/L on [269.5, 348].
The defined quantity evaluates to 0.27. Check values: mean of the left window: 74.7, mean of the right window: 62.2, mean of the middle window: 53.5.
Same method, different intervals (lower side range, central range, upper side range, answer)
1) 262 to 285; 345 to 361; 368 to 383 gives 0.06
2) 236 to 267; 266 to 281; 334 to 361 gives 0.00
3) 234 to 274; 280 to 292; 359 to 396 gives 0.12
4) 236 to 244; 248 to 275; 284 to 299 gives -0.18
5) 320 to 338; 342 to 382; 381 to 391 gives -0.02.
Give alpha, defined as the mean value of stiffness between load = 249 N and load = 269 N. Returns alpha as 77.9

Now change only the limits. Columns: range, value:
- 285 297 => 58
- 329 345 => 57.2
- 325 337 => 55.8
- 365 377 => 62.2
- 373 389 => 63.2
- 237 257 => 72.4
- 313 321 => 41.4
